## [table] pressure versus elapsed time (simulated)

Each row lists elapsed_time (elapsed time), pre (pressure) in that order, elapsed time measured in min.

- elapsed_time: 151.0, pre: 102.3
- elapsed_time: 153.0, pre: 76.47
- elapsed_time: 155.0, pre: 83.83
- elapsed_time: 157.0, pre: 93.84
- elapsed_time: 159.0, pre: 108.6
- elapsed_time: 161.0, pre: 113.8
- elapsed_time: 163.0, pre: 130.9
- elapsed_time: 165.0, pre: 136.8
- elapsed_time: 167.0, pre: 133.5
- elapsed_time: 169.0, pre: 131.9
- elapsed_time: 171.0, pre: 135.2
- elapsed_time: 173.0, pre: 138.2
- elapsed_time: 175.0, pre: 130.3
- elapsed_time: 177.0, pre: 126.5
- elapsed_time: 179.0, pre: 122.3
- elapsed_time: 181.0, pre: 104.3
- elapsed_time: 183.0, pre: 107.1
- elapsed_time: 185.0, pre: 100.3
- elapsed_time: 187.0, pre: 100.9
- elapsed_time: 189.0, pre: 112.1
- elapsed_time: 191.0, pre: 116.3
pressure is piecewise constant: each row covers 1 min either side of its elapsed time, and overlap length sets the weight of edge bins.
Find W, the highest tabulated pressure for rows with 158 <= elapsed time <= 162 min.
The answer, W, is 113.8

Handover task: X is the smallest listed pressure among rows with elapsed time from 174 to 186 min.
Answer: 100.3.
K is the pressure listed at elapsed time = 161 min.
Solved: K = 113.8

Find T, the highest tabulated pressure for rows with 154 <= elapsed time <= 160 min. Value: 108.6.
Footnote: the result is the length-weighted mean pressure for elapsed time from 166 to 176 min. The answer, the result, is 134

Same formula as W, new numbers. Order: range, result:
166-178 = 138.2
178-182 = 122.3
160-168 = 136.8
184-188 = 100.9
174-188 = 130.3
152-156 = 83.83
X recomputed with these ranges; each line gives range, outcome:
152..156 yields 76.47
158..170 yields 108.6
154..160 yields 83.83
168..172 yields 131.9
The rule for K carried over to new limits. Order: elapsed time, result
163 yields 130.9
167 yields 133.5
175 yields 130.3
